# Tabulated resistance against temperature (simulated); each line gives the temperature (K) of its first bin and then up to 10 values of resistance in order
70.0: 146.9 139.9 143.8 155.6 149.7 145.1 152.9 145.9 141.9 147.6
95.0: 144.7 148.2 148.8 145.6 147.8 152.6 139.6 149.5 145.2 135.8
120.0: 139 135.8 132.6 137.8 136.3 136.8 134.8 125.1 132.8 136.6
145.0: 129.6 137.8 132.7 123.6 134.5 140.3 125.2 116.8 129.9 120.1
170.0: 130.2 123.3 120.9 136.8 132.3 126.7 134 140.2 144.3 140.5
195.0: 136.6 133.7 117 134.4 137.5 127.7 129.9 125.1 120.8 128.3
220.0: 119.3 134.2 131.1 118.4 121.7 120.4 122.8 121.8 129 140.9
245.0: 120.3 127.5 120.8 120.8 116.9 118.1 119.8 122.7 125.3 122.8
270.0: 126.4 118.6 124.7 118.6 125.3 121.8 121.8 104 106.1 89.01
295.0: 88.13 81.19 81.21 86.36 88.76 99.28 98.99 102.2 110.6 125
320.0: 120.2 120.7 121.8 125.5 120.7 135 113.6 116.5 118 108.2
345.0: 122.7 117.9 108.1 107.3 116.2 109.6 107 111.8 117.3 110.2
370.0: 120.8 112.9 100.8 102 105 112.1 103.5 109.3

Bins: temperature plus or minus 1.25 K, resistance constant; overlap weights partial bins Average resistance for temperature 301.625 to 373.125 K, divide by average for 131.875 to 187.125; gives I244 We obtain 0.87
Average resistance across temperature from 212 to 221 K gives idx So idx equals 123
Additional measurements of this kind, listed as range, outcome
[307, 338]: 117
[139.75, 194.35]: 131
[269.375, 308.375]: 105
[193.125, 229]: 128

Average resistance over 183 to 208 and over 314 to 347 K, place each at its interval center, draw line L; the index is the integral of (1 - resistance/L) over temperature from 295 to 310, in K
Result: 4.2 K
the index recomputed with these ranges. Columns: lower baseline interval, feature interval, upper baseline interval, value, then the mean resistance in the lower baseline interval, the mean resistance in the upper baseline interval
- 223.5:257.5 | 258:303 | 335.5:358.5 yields 3.6 K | 124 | 114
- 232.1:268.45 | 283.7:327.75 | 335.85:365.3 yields 5.3 K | 123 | 113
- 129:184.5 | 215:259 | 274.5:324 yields -3.0 K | 130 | 105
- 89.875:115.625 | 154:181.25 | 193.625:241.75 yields 1.5 K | 147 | 127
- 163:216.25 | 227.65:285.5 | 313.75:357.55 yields 0.8 K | 130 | 118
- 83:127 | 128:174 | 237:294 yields 2.3 K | 144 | 120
